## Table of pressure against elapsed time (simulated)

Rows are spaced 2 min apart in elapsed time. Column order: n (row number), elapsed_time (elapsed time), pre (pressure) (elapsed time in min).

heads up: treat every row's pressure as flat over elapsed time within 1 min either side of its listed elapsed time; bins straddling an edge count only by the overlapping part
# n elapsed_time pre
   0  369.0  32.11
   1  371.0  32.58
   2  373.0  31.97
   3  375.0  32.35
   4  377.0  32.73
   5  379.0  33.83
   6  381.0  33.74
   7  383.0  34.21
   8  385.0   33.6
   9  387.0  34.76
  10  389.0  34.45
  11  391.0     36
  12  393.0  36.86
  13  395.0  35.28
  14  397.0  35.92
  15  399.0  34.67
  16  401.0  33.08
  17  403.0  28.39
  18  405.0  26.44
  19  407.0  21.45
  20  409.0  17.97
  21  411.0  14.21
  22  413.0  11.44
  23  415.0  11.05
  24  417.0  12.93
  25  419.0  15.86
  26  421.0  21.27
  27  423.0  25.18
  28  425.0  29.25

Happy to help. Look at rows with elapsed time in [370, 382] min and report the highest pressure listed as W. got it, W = 33.83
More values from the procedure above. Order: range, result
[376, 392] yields 36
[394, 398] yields 35.92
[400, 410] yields 33.08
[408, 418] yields 17.97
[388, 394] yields 36.86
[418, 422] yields 21.27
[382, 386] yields 34.21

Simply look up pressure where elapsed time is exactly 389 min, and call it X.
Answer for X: 34.45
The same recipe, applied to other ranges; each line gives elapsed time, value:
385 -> 33.6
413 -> 11.44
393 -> 36.86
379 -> 33.83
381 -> 33.74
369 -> 32.11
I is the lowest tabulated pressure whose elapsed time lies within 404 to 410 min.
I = 17.97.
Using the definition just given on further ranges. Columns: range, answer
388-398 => 34.45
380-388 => 33.6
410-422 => 11.05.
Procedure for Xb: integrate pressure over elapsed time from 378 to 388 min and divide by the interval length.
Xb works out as 34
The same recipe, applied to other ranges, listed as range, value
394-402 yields 34.7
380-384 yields 34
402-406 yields 27.4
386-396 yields 35.5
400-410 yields 25.5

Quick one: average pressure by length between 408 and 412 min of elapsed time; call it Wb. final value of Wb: 16.1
